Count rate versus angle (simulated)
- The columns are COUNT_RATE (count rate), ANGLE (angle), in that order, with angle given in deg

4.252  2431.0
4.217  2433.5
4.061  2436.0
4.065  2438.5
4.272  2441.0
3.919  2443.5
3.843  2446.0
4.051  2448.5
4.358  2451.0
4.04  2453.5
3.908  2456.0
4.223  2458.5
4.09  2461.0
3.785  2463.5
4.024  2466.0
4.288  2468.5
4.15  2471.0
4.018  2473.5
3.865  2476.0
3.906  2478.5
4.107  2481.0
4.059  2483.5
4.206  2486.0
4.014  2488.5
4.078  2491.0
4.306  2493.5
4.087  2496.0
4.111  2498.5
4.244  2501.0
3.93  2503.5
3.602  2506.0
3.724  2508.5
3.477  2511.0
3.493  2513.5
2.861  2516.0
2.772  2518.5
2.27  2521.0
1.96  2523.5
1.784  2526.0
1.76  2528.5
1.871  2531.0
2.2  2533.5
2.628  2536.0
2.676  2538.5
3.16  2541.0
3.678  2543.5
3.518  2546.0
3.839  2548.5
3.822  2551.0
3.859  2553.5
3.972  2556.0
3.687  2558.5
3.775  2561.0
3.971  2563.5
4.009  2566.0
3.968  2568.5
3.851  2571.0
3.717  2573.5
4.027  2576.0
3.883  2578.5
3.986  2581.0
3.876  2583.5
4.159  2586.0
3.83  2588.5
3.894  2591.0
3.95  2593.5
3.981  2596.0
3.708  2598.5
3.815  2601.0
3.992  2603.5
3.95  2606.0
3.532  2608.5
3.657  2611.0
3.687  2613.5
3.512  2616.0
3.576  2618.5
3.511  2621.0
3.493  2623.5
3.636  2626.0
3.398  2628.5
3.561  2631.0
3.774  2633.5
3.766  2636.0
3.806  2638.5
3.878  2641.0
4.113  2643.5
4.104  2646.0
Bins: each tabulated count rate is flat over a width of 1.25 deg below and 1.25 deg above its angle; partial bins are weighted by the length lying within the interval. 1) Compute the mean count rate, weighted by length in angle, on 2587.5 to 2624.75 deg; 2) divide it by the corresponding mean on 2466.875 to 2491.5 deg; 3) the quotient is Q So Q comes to 0.9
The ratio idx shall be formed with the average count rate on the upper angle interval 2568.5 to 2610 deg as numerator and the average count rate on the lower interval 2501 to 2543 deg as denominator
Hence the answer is 1.38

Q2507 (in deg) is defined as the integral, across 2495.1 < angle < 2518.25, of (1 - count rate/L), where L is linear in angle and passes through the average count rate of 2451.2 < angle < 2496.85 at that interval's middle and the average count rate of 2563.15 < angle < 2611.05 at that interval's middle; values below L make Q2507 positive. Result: 2.0 deg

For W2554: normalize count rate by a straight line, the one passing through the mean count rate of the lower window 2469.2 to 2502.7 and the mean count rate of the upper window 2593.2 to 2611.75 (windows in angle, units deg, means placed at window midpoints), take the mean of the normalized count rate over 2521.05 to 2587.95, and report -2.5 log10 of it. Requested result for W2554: 0.17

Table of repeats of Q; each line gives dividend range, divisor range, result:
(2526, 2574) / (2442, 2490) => 0.82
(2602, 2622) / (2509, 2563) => 1.22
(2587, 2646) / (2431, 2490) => 0.92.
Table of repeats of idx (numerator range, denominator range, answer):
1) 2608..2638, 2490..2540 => 1.17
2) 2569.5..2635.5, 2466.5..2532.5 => 1.08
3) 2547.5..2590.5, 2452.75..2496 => 0.96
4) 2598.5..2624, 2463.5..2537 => 1.07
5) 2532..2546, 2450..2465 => 0.72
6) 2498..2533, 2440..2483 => 0.73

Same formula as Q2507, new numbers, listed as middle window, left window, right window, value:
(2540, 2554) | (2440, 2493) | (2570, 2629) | 0.89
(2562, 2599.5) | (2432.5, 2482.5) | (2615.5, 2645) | -1.34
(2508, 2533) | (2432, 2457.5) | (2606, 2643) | 8.65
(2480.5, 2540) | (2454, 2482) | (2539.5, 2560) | 9.53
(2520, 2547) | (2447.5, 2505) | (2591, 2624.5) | 9.83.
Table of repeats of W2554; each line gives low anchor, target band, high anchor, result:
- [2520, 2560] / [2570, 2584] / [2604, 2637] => -0.20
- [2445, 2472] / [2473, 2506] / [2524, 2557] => -0.12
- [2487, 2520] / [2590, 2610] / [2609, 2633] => -0.07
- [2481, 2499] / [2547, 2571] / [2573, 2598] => 0.03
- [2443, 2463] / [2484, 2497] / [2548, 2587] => -0.04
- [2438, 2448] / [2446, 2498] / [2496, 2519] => -0.06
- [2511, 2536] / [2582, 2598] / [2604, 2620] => -0.18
